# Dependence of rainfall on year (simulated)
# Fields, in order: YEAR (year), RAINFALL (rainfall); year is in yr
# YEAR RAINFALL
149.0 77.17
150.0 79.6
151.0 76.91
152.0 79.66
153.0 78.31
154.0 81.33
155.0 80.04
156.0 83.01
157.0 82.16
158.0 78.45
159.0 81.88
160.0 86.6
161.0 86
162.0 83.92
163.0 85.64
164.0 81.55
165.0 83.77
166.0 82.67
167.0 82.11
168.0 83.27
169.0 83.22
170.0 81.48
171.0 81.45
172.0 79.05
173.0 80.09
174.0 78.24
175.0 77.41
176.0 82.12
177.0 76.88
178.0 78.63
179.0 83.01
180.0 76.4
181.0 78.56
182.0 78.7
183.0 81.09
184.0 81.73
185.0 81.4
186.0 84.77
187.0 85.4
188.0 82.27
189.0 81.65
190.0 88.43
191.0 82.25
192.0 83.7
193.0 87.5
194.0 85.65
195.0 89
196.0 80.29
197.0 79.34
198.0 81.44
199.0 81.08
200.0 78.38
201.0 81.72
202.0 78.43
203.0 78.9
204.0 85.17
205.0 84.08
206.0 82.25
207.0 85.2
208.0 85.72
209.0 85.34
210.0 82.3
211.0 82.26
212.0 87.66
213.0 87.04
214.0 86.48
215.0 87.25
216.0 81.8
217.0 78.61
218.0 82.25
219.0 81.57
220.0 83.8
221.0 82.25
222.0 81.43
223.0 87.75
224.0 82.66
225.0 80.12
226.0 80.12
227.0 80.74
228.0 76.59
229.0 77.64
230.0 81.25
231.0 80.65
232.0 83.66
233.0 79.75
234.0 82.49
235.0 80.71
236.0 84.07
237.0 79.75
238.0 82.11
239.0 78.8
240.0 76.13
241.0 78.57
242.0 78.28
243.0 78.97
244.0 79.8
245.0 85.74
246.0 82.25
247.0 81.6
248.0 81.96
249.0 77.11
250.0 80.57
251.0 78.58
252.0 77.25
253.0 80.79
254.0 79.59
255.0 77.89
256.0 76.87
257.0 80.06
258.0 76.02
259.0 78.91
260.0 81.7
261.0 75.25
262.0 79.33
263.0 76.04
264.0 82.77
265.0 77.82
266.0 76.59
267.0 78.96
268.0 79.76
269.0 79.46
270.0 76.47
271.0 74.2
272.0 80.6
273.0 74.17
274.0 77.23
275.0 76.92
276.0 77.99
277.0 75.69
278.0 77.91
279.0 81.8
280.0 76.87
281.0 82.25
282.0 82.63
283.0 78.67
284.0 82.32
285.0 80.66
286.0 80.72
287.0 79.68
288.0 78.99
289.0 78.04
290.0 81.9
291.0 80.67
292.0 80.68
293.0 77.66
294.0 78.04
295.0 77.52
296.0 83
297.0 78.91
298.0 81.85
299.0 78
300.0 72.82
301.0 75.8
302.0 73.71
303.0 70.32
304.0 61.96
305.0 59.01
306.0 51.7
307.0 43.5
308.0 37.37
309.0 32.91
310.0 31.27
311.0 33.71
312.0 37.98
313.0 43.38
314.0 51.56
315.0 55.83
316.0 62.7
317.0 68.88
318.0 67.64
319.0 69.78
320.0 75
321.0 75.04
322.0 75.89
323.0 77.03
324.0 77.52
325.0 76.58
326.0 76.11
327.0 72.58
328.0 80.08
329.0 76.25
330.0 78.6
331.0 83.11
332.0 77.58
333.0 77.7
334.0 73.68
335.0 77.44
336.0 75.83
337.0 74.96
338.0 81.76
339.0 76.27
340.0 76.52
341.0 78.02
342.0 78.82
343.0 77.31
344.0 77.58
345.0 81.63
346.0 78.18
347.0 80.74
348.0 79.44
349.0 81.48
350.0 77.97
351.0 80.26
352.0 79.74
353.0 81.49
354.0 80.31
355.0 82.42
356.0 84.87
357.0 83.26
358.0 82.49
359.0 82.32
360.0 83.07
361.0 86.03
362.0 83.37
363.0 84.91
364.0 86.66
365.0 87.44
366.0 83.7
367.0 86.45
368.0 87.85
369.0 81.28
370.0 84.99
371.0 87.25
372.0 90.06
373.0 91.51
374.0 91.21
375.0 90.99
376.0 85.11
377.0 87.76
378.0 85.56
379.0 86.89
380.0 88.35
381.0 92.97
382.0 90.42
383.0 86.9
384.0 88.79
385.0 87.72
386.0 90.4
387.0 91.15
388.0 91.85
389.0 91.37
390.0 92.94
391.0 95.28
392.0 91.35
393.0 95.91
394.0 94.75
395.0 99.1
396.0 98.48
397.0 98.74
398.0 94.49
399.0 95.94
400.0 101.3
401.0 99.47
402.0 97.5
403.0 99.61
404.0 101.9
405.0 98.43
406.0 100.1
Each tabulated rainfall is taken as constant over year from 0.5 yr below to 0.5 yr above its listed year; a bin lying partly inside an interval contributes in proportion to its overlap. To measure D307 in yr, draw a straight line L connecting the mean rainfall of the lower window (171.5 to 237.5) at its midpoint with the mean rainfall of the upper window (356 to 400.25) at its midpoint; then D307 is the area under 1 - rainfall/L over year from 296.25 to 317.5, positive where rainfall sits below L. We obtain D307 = 7.1 yr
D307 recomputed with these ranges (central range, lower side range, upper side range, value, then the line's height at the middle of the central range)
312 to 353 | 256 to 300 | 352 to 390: 4.5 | 83.5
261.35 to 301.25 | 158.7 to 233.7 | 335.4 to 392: 2.2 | 83.4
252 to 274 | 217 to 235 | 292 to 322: -1.6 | 72.9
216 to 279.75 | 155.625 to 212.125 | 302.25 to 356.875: -2.3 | 76.9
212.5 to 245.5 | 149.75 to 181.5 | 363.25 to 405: 1.0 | 84.1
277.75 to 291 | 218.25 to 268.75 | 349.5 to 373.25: 0.2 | 81.5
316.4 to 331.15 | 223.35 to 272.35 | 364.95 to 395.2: 1.8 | 85.3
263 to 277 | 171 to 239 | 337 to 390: 0.9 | 83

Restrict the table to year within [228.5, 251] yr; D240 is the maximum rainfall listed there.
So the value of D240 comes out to 85.74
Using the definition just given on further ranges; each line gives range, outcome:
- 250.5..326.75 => 83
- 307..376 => 91.51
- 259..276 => 82.77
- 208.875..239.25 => 87.75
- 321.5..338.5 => 83.11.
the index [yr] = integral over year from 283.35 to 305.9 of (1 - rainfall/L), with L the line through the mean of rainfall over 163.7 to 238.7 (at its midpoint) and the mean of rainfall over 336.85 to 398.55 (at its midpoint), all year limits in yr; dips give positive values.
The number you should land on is 2.1 yr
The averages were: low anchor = 82.1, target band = 76.5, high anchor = 86.1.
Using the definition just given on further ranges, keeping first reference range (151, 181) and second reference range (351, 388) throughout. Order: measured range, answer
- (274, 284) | 0.59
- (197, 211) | -0.01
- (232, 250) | 0.54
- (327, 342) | 1.37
